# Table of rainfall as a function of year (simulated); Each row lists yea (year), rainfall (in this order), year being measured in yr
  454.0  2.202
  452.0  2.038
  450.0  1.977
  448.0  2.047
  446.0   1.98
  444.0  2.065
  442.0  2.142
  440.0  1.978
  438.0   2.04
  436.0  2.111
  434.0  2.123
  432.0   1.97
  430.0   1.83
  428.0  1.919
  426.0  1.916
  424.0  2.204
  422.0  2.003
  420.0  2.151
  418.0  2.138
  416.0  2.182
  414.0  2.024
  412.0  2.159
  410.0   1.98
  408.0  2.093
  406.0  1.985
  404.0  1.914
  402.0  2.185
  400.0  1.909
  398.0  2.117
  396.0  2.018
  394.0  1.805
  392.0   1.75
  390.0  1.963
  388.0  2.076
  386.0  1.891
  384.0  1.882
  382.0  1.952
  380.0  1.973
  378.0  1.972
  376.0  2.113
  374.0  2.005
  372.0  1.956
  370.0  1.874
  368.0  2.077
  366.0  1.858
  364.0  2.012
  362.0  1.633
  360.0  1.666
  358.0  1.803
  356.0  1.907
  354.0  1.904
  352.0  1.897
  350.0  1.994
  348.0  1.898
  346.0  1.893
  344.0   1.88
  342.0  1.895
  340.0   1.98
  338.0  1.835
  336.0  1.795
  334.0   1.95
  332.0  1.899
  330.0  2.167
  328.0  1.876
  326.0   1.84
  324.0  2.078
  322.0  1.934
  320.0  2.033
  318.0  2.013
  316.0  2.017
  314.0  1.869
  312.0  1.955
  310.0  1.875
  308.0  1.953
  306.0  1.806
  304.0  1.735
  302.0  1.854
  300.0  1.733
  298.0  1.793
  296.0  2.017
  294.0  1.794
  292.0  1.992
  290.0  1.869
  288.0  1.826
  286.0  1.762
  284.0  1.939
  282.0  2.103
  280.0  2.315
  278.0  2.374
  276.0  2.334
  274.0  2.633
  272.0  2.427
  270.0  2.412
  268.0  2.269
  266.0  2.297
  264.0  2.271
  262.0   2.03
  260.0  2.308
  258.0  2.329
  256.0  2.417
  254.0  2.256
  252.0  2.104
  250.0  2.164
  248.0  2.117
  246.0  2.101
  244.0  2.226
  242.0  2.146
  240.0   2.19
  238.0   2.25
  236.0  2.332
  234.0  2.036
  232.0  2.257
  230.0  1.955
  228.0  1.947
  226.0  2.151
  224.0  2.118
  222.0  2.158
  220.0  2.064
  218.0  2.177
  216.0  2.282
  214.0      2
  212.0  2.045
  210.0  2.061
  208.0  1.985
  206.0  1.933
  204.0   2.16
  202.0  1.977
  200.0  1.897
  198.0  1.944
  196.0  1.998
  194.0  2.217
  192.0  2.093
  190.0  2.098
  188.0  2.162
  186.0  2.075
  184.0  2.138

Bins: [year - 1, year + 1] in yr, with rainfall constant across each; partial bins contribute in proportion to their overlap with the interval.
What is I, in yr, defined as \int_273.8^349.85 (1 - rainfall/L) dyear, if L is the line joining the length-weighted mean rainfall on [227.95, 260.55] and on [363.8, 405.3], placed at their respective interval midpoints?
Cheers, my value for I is 4.7 yr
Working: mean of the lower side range 2.19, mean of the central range 1.95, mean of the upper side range 1.97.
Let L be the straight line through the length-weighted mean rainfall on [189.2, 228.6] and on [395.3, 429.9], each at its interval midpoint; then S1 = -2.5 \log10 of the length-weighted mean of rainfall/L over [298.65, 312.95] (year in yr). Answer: 0.12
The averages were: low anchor 2.07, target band 1.84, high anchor 2.05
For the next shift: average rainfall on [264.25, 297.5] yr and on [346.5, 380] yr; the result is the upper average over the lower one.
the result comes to 0.9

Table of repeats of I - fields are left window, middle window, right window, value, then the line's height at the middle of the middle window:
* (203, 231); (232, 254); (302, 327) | -1.5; 2.03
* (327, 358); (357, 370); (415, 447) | 0.7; 1.95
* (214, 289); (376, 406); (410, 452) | 1.6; 2.08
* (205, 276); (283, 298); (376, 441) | 1.8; 2.13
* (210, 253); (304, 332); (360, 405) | 1.1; 2.03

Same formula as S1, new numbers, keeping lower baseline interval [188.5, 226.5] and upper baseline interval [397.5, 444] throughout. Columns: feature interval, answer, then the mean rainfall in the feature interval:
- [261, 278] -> -0.13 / 2.34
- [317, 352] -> 0.06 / 1.94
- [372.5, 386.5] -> 0.04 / 1.97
